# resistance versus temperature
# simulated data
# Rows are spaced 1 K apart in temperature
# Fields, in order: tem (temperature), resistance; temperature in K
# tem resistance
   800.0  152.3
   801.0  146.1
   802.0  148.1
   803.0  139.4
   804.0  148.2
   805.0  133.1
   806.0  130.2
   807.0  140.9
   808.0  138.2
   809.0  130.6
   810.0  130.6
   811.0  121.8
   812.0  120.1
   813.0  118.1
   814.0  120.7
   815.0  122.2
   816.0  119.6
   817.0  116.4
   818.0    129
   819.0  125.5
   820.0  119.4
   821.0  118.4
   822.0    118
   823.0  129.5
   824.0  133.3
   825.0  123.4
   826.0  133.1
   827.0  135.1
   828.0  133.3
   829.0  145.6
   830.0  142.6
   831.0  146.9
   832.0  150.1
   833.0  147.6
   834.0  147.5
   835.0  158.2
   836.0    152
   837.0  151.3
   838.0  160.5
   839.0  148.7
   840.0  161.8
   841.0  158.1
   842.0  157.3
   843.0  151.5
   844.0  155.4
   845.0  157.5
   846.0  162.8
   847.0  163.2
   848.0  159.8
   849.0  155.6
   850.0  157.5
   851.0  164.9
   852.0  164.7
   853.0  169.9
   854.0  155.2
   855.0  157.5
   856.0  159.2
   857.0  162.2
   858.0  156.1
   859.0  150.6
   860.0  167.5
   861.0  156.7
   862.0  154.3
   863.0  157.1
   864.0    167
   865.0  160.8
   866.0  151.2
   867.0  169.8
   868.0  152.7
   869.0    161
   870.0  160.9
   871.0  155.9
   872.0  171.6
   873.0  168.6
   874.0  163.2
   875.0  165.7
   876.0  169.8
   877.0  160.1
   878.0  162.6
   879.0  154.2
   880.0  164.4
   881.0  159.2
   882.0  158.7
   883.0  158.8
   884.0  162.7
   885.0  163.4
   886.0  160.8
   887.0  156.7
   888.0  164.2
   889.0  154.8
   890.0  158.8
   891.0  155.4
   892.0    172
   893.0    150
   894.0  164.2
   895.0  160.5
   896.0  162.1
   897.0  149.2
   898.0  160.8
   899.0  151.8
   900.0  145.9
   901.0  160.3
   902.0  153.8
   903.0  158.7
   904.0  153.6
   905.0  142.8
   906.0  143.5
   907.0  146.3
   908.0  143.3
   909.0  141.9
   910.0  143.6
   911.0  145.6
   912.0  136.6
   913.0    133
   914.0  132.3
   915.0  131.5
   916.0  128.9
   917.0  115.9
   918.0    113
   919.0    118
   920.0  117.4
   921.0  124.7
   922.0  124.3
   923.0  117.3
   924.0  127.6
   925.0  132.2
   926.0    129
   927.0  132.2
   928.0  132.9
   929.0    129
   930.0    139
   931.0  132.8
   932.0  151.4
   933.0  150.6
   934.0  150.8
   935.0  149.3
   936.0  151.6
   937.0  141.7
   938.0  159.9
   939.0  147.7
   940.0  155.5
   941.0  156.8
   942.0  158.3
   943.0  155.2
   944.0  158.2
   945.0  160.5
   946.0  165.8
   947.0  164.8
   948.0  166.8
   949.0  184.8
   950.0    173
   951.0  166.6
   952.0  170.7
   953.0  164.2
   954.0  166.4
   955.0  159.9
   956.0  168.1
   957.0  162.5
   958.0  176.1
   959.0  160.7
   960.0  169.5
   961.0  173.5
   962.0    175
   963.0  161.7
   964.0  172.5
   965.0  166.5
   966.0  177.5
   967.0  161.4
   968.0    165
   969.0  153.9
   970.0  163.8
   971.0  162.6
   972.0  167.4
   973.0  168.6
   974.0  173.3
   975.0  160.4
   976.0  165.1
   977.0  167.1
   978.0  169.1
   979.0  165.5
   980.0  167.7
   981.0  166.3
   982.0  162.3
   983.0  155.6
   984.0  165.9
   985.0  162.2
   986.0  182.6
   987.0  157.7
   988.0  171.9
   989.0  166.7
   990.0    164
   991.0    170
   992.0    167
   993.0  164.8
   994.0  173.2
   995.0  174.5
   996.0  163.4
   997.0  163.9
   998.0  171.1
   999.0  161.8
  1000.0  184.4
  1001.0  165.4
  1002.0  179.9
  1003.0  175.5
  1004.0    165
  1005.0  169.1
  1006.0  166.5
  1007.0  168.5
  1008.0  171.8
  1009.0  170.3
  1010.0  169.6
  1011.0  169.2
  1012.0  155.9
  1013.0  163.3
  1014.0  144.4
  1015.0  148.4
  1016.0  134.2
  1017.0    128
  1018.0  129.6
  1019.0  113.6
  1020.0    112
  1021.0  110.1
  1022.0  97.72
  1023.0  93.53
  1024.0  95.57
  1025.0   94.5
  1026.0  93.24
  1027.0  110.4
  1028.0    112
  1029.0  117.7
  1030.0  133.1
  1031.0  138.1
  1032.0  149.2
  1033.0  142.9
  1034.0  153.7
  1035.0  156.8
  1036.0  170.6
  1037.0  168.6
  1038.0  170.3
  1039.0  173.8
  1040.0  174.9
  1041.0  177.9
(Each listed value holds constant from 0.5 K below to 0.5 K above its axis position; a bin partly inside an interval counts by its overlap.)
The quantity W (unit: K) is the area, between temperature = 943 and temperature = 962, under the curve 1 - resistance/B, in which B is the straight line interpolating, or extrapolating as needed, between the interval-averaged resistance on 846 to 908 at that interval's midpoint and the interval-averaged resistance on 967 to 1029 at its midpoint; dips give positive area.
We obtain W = -1.4 K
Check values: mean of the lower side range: 159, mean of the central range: 167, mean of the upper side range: 154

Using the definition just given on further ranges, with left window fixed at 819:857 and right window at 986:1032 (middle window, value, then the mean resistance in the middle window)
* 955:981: -3.2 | 167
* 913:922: 1.5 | 123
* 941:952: -1.3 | 165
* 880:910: -1.4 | 156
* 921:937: 1.3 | 136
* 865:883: -1.6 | 162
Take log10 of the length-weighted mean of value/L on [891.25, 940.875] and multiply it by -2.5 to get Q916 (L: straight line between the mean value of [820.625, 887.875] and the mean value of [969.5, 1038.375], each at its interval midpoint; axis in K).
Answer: 0.09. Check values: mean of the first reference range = 155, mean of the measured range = 142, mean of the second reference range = 153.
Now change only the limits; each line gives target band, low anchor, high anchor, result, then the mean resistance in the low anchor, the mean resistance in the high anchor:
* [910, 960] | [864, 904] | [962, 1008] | 0.12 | 160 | 167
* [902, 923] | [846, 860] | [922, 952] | 0.14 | 160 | 150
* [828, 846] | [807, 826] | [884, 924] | -0.17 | 125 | 145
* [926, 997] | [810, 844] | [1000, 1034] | -0.16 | 137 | 140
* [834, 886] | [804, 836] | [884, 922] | -0.15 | 132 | 146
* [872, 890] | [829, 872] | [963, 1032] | -0.04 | 157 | 154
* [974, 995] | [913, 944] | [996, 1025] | -0.15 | 137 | 149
